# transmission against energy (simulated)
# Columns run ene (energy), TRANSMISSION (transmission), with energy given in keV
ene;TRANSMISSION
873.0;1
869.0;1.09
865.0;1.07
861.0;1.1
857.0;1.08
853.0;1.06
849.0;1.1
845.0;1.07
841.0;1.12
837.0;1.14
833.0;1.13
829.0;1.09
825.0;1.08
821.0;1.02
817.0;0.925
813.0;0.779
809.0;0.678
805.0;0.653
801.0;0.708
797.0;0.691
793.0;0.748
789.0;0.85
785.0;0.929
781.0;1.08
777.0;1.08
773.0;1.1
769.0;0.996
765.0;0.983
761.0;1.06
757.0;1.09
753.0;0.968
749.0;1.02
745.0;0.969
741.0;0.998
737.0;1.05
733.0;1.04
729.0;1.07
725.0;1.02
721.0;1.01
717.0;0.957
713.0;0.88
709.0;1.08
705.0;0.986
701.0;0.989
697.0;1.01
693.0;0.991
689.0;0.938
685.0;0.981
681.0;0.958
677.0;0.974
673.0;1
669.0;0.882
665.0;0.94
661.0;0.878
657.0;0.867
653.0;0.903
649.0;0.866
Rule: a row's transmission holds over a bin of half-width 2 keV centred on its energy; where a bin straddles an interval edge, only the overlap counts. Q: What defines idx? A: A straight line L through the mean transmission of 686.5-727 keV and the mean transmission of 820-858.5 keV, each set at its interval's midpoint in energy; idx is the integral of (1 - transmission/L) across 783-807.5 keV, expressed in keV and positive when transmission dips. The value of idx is 6.8 keV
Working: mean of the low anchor 0.986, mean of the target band 0.761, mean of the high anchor 1.09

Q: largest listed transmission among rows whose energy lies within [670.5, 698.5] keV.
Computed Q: 1.01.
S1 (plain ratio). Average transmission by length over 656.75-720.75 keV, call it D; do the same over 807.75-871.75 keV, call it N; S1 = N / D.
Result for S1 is 1.08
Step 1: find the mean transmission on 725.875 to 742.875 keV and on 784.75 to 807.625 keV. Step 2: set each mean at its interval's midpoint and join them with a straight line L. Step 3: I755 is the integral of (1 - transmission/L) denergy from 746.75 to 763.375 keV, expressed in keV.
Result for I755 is -1.6 keV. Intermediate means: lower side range 1.04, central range 1.03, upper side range 0.748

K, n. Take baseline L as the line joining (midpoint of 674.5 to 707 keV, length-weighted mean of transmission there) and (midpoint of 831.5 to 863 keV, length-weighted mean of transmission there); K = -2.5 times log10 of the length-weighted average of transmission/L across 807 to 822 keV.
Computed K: 0.27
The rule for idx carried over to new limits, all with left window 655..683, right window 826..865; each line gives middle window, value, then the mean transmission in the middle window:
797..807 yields 3.5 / 0.683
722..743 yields -1.0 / 1.03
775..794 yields 1.7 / 0.947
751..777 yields -0.4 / 1.04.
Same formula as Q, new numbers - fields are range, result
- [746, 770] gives 1.09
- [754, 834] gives 1.13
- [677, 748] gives 1.08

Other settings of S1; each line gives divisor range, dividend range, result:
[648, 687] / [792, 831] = 0.91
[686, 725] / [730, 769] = 1.04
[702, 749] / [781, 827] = 0.83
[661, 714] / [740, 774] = 1.05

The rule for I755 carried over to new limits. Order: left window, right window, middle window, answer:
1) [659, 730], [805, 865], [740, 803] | 2.67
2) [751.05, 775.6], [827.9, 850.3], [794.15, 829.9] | 8.14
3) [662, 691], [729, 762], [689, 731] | -0.39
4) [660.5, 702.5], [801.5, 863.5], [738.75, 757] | -0.46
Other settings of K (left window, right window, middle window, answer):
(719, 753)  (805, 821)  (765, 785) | -0.15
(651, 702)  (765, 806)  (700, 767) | -0.10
